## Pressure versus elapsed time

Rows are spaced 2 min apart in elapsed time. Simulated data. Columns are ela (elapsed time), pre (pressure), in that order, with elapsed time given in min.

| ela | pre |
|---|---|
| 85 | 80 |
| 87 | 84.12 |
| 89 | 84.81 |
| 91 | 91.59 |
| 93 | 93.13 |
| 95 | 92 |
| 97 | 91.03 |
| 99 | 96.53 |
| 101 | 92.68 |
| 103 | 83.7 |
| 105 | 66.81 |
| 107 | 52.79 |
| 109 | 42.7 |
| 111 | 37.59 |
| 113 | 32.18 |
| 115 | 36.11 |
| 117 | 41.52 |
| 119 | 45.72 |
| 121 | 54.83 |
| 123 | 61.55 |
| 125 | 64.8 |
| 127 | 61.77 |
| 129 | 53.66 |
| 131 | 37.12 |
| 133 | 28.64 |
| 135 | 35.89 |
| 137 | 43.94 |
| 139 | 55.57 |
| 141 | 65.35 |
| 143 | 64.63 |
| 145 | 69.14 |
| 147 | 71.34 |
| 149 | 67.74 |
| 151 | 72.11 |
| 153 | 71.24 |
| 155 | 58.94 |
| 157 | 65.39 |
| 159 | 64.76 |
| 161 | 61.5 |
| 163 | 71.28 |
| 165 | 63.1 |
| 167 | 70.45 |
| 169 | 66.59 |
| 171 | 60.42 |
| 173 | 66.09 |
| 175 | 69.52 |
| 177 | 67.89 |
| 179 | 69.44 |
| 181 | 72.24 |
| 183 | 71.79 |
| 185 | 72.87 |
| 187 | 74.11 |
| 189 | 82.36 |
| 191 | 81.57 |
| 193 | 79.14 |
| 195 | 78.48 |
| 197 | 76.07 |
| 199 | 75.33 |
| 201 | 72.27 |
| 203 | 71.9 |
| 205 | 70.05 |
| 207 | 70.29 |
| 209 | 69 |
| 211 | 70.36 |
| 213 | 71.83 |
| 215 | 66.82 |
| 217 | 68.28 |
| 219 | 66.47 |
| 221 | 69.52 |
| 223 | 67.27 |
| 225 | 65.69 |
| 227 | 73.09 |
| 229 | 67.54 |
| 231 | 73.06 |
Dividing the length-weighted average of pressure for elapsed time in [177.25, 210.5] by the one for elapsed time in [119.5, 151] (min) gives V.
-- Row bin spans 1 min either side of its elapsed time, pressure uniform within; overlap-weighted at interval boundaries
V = 1.3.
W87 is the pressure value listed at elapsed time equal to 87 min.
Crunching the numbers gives 84.12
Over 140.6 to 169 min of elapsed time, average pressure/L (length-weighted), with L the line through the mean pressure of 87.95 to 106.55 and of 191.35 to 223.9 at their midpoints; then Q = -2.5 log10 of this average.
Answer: 0.179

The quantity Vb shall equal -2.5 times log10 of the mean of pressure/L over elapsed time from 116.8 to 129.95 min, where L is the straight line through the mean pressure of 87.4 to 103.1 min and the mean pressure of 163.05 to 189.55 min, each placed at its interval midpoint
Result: 0.44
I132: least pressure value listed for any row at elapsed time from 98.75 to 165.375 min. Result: 28.64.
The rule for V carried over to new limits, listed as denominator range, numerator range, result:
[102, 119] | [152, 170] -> 1.35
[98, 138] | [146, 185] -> 1.26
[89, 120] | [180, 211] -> 1.11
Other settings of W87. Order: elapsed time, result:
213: 71.83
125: 64.8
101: 92.68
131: 37.12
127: 61.77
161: 61.5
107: 52.79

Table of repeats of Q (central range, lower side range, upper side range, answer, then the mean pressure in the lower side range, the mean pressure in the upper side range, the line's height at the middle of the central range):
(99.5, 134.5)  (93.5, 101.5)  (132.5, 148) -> 0.39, 93.1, 55.1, 75.8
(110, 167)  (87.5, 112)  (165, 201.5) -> 0.32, 77.3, 72.3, 75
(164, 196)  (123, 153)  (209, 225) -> -0.13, 57.2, 68.5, 63.2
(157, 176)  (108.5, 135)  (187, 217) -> -0.08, 45.7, 73.8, 61.4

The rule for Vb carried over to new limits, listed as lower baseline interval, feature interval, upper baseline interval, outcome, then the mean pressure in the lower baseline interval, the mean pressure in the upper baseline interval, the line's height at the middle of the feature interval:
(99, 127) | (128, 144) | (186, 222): 0.255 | 56.6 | 73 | 60.7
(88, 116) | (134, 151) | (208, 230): 0.171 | 71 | 68.7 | 70.2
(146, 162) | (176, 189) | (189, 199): 0.046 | 66.6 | 78.8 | 75.3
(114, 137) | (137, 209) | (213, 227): -0.201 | 47.3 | 68.1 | 57.7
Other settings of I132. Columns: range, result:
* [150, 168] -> 58.94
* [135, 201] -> 35.89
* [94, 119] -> 32.18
